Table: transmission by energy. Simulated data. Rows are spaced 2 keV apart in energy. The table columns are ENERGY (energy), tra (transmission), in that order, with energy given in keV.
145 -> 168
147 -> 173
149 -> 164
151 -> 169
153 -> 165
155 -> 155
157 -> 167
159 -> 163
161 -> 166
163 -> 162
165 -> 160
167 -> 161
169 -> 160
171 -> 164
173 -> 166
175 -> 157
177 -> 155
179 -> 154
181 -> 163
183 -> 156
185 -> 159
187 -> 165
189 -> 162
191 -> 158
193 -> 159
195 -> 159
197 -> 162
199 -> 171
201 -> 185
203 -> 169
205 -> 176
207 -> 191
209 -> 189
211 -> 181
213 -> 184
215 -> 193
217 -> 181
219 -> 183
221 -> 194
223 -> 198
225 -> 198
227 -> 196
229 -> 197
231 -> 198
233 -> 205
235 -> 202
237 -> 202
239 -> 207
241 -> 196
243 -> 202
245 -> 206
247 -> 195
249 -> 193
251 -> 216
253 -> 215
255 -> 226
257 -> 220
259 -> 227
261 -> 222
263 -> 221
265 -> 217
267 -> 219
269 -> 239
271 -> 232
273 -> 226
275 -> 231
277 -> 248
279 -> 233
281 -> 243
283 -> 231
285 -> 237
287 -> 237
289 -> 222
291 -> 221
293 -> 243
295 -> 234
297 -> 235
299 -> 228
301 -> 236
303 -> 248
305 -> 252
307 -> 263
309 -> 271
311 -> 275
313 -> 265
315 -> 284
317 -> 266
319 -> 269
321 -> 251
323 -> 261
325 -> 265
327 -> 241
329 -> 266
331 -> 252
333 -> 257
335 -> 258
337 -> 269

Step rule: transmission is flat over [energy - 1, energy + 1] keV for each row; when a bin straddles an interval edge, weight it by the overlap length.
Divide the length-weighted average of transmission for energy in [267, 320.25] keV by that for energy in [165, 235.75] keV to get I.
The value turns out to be 1.4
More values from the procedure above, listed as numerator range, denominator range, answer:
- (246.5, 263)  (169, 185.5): 1.35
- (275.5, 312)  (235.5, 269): 1.14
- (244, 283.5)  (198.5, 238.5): 1.17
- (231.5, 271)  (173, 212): 1.27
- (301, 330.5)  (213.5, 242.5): 1.33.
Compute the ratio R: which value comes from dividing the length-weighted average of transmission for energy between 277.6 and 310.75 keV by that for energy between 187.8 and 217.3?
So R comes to 1.38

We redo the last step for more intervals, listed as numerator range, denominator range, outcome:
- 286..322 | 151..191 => 1.55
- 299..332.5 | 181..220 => 1.50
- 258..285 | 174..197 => 1.45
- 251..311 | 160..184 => 1.46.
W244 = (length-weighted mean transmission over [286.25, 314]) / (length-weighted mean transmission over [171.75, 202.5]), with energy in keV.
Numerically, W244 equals 1.51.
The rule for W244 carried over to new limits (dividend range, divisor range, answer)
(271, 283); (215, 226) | 1.23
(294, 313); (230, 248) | 1.24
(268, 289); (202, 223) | 1.27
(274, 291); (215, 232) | 1.21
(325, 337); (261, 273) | 1.14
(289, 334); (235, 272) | 1.18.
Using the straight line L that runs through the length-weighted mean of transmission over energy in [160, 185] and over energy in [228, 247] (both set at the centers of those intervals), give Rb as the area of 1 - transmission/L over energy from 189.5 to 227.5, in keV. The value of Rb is 0.7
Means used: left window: 160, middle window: 180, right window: 201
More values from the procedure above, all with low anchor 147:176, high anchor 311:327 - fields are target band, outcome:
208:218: 0.5 keV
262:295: 1.0 keV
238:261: 1.1 keV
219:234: 0.6 keV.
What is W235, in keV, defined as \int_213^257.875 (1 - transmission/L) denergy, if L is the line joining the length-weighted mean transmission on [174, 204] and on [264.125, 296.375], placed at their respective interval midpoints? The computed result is -0.6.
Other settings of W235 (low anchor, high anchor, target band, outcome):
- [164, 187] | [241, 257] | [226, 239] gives -0.2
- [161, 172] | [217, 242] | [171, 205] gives 2.1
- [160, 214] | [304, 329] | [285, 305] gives 1.0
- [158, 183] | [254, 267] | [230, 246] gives 0.3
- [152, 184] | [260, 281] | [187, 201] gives 1.1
